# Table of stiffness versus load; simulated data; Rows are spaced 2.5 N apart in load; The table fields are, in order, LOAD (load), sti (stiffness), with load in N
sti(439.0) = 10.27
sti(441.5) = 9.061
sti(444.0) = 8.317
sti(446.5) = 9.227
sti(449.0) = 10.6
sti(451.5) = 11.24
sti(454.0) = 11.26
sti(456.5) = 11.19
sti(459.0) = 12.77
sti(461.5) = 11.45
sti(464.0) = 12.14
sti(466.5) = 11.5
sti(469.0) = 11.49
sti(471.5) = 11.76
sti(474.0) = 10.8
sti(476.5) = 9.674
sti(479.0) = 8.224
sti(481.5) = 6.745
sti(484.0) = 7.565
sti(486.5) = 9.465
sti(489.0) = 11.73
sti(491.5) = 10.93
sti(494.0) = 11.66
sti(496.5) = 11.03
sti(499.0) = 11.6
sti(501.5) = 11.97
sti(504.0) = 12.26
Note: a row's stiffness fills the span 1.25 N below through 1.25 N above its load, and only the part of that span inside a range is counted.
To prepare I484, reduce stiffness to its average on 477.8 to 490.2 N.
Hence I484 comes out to 8.74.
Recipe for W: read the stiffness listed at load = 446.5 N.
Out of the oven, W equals 9.227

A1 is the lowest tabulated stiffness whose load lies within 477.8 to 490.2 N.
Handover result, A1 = 6.745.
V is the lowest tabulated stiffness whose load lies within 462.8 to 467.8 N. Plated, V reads 11.5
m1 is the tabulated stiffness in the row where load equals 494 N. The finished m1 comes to 11.66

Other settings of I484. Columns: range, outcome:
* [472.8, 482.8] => 8.84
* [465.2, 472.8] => 11.6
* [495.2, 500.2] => 11.3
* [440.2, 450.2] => 9.3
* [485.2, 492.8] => 10.7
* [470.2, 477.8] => 10.7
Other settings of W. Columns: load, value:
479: 8.224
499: 11.6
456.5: 11.19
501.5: 11.97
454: 11.26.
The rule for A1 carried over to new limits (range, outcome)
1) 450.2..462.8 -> 11.19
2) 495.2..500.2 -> 11.03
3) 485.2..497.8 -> 9.465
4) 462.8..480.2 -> 8.224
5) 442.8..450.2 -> 8.317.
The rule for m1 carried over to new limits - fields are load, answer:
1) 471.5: 11.76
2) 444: 8.317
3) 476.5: 9.674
